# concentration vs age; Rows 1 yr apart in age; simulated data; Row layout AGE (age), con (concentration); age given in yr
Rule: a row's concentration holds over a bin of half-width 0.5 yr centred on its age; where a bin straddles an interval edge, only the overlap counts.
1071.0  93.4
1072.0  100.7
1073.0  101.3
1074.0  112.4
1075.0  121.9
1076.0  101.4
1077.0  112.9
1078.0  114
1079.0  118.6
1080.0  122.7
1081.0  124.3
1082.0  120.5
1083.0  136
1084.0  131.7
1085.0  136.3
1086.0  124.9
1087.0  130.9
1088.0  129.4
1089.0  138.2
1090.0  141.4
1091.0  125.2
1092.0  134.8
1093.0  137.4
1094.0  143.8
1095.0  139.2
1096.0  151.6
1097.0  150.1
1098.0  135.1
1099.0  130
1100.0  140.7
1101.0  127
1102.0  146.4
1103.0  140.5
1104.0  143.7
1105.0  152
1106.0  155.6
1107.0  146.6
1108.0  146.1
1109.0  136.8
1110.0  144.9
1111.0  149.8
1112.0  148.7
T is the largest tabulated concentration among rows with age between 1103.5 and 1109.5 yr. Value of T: 155.6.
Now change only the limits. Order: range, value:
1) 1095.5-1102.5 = 151.6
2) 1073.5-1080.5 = 122.7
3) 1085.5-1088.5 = 130.9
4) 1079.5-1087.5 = 136.3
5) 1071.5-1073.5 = 101.3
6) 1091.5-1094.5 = 143.8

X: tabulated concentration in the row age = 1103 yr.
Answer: 140.5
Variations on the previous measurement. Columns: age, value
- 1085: 136.3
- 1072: 100.7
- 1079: 118.6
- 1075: 121.9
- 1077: 112.9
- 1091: 125.2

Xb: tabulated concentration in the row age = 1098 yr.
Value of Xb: 135.1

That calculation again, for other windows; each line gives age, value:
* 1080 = 122.7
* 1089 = 138.2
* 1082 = 120.5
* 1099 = 130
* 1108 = 146.1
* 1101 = 127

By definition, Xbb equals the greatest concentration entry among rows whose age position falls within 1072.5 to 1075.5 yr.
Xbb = 121.9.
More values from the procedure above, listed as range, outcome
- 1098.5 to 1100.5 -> 140.7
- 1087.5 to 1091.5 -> 141.4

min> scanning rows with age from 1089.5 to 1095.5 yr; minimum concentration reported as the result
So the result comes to 125.2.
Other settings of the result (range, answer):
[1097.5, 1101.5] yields 127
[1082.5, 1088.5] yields 124.9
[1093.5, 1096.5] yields 139.2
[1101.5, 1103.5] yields 140.5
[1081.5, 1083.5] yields 120.5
